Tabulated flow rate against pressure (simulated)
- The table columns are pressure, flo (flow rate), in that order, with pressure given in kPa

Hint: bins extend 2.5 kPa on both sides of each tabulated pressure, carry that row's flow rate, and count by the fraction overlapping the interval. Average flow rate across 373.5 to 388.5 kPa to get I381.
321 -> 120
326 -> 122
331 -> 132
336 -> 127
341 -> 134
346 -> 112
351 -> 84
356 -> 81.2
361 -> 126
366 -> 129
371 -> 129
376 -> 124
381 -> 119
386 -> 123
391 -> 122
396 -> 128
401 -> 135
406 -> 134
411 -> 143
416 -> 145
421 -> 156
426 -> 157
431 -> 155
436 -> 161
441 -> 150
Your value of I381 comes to 122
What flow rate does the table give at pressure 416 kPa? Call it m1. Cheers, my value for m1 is 145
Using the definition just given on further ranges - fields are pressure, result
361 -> 126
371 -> 129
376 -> 124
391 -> 122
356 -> 81.2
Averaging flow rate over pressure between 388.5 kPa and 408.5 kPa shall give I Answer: 130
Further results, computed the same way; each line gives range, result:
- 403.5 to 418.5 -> 141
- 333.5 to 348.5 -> 124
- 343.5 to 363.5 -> 101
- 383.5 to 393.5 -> 122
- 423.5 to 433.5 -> 156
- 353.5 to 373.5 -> 116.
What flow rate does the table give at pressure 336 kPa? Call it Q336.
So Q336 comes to 127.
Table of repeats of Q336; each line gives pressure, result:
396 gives 128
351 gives 84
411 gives 143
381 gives 119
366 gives 129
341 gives 134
